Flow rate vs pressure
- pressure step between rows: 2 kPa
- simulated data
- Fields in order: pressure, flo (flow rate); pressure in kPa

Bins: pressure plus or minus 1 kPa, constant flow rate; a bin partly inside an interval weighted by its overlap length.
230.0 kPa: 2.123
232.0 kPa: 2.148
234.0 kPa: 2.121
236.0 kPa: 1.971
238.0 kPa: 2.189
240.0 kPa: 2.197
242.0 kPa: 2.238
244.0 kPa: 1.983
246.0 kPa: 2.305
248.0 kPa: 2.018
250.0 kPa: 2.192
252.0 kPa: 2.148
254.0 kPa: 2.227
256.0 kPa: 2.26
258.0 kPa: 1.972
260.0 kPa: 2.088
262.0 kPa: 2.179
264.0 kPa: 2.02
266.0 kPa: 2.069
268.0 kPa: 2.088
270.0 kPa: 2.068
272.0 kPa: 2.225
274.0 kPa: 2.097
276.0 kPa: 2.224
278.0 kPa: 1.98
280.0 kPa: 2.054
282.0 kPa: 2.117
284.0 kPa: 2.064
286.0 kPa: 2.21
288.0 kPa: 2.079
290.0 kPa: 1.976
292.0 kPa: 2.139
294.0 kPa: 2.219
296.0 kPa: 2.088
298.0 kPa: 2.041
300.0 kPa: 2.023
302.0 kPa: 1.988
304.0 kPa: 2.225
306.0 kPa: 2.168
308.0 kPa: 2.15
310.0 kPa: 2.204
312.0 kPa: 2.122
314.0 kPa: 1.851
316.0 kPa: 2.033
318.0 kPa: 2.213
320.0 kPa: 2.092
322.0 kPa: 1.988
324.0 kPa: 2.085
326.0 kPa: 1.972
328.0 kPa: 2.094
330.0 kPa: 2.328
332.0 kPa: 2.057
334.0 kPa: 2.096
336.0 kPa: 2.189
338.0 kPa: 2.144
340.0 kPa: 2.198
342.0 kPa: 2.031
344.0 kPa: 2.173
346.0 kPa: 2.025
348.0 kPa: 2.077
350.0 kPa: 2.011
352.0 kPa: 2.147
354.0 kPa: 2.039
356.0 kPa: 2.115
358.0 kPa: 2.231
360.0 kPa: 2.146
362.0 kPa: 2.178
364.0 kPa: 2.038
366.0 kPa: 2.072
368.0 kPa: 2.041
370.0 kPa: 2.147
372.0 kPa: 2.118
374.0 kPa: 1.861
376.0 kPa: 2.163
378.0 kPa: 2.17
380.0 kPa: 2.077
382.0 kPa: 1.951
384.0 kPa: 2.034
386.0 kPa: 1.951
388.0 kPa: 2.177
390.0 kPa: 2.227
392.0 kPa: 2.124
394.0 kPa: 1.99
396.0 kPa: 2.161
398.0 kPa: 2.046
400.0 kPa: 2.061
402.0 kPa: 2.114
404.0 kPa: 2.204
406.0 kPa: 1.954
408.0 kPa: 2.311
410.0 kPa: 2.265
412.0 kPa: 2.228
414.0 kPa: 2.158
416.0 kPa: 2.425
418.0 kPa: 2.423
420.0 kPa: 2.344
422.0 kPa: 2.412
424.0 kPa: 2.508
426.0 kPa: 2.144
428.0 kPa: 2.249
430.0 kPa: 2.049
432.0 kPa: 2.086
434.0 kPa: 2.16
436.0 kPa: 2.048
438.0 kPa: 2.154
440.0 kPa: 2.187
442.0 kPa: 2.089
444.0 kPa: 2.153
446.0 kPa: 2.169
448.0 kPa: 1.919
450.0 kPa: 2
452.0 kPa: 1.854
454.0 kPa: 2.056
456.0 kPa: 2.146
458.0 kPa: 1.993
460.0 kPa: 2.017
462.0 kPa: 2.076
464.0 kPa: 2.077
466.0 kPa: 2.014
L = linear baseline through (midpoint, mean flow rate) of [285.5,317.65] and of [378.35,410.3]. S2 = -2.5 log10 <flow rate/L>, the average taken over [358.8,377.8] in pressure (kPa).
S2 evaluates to 0.00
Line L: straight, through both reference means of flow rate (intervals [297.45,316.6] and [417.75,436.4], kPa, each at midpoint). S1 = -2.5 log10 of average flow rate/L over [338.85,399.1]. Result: 0.04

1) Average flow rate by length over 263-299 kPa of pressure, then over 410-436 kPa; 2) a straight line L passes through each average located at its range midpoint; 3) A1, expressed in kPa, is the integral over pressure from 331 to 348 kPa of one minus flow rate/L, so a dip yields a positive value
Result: 0.4 kPa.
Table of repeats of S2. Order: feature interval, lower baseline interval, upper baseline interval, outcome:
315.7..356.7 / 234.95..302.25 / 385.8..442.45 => 0.02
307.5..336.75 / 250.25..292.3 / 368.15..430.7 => 0.02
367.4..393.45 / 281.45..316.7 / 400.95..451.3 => 0.04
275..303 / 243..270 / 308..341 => 0.01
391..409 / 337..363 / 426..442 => 0.01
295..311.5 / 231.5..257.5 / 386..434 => 0.03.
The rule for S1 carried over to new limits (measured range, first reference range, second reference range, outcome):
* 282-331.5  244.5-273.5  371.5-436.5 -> 0.02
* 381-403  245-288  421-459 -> 0.03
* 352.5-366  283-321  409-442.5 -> 0.02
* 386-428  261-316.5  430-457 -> -0.06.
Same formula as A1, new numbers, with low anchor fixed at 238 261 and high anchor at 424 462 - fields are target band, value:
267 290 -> 0.4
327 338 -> -0.1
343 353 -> 0.2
